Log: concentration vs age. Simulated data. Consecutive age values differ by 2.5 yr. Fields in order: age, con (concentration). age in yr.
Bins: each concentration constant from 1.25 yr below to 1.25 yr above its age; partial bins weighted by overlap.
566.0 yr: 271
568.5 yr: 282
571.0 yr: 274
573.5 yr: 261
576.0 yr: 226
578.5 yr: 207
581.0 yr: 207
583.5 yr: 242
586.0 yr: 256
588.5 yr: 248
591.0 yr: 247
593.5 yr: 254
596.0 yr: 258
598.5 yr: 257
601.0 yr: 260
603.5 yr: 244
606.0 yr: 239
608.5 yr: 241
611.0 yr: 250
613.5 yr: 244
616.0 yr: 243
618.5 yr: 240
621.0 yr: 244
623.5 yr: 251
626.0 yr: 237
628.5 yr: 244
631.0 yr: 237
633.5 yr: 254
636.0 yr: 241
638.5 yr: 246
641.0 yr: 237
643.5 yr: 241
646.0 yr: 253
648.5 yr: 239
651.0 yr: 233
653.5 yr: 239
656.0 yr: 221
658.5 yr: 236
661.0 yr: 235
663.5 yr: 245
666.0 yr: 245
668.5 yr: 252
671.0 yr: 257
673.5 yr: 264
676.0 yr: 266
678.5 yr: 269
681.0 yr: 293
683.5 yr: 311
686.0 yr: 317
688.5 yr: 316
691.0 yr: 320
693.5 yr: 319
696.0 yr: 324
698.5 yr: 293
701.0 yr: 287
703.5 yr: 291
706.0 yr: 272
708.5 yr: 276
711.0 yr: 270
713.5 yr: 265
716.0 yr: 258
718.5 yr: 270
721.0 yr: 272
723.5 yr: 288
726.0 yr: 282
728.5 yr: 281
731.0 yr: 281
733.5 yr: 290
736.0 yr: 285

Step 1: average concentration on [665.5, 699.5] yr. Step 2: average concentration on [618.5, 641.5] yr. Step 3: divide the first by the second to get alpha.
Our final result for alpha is 1.2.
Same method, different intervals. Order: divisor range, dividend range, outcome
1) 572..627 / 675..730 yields 1.18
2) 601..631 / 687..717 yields 1.20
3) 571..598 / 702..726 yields 1.13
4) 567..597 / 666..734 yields 1.15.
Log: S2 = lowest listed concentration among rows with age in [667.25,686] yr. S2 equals 252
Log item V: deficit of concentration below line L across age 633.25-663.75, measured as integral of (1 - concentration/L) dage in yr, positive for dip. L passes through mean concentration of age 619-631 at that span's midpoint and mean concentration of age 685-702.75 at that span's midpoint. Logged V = 3.00 yr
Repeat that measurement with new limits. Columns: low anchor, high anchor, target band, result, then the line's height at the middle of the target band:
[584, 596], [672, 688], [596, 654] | 4.5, 265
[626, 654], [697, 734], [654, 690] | -1.1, 257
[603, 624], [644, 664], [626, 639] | -0.2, 241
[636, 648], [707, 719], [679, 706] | -4.5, 261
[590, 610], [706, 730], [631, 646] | 0.8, 258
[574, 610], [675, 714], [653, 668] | 2.1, 277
